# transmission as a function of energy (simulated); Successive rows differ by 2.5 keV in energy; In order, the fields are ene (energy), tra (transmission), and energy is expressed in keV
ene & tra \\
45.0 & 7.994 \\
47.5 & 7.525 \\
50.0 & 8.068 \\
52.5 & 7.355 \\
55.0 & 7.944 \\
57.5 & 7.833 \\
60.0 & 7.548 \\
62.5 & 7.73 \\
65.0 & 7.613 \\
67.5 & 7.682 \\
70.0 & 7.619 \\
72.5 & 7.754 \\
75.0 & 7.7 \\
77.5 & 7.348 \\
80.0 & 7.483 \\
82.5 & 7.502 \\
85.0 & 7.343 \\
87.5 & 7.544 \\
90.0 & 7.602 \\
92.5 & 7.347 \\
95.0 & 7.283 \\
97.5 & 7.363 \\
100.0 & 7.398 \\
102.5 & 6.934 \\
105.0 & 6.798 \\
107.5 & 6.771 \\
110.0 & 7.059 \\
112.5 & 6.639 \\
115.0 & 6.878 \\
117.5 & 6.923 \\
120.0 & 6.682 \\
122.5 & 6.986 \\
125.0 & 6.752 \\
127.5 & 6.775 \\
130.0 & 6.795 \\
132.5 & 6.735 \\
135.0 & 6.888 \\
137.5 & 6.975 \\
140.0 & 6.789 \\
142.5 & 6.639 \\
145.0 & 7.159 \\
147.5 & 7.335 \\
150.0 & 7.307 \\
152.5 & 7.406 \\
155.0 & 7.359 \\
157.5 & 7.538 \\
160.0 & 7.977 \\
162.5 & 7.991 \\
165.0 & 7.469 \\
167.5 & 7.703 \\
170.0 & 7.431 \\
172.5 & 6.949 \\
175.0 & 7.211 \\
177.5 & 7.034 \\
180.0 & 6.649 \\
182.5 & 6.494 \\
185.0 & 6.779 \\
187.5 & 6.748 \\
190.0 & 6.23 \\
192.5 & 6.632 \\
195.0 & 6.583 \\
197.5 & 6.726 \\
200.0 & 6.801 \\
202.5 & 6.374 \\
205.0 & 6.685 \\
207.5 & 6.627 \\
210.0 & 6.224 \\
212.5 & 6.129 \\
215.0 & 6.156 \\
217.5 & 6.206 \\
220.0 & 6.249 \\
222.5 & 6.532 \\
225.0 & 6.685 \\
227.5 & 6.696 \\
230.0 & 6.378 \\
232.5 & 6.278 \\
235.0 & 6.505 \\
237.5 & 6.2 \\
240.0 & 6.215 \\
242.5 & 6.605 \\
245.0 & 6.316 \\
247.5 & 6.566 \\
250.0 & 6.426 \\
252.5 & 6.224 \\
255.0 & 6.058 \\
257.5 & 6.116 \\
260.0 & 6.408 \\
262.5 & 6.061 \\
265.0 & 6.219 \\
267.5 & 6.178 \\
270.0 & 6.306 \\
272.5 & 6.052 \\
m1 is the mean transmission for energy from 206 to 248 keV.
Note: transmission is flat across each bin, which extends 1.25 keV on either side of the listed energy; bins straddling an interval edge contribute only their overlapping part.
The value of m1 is 6.38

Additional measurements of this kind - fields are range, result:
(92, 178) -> 7.12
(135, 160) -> 7.19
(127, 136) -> 6.8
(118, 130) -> 6.81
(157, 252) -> 6.7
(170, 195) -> 6.77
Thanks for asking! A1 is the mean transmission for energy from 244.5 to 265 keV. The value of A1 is 6.27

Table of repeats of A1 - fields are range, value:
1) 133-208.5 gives 7.01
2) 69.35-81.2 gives 7.58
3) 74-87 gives 7.47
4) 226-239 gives 6.41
